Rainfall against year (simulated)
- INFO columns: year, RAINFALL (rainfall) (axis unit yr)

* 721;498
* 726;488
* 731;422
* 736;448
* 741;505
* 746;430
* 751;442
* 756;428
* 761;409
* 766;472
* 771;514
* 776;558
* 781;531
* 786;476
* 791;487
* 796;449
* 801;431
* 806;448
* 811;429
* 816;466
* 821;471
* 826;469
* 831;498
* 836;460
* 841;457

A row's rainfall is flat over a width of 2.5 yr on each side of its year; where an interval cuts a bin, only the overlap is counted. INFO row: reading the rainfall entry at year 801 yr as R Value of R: 431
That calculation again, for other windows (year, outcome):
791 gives 487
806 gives 448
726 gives 488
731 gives 422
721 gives 498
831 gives 498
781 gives 531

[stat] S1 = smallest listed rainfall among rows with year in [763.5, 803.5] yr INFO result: 431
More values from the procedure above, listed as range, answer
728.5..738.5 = 422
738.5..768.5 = 409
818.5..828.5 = 469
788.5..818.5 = 429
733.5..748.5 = 430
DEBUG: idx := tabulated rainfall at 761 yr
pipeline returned 409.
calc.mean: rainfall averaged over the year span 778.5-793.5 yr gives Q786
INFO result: 498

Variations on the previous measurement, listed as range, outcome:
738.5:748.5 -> 468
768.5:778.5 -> 536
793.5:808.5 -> 443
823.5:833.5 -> 484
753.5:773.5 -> 456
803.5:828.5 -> 457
